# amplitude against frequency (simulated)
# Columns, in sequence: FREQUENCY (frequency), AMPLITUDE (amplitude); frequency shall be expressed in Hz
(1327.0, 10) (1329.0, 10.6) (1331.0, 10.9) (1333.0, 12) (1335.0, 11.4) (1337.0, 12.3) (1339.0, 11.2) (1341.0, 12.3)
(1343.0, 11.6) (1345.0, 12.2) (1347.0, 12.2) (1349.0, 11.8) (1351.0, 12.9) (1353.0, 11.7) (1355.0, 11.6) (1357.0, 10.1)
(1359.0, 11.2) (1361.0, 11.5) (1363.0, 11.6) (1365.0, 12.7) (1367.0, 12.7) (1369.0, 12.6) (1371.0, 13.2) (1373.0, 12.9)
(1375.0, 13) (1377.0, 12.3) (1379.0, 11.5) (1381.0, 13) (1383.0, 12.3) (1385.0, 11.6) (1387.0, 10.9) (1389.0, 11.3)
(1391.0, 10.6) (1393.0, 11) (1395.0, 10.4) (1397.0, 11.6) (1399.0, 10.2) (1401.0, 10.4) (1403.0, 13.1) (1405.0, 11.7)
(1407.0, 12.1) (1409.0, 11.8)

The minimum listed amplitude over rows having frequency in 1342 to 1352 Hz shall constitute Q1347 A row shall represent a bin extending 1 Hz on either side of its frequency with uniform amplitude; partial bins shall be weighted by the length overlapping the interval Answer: 11.6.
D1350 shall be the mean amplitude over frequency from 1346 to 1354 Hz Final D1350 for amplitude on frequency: 12.2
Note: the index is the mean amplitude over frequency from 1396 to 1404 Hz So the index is 11.3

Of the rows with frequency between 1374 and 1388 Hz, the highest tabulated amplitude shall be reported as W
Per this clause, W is 13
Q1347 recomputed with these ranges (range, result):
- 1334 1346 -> 11.2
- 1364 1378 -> 12.3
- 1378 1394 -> 10.6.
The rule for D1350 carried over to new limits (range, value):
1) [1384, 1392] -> 11.1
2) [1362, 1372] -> 12.6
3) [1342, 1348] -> 12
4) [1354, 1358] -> 10.8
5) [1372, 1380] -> 12.4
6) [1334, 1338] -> 11.9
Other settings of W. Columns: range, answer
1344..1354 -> 12.9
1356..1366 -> 12.7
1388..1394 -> 11.3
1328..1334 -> 12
